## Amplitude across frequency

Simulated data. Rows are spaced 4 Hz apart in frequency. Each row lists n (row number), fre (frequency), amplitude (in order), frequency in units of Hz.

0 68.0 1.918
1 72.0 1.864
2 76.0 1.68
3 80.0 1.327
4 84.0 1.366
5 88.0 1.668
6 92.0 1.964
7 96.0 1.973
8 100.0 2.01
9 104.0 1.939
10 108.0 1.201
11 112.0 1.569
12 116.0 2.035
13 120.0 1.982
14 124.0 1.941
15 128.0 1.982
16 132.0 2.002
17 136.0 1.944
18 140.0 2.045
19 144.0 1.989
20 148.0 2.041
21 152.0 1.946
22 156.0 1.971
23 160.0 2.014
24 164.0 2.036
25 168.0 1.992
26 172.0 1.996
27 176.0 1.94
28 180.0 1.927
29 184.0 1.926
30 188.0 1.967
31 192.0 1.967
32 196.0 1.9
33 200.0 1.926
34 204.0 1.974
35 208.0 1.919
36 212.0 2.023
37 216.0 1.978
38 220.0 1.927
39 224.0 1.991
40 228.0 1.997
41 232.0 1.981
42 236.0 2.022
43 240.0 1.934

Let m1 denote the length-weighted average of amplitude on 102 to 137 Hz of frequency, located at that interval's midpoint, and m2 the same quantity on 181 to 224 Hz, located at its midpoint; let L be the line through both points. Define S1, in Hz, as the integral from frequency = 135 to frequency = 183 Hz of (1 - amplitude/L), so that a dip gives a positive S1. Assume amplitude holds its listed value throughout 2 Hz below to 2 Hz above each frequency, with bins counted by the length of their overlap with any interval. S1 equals -2.4 Hz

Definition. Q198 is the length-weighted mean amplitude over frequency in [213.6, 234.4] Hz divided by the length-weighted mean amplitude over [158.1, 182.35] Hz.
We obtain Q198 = 1.0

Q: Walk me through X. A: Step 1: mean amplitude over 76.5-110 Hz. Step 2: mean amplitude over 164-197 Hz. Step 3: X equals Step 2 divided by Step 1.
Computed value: 1.2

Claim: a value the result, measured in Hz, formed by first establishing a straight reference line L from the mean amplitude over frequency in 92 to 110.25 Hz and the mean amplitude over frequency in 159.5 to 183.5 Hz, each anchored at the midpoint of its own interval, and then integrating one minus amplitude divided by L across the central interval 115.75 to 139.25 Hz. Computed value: -1.4 Hz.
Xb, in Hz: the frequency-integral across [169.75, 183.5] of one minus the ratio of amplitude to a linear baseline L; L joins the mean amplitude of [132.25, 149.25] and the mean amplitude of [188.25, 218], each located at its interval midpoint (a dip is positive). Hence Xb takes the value 0.17 Hz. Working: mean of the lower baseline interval 2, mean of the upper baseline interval 1.96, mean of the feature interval 1.95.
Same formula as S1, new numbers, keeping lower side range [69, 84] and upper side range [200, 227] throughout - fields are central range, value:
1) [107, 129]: -1.07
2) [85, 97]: -1.24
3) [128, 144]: -2.09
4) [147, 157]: -0.98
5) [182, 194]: -0.34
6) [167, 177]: -0.65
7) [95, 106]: -1.99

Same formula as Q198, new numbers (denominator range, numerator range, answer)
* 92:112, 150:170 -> 1.12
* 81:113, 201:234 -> 1.16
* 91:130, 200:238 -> 1.06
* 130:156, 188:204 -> 0.97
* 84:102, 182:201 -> 1.05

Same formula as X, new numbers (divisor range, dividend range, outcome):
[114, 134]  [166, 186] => 0.98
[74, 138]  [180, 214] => 1.09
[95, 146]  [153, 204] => 1.04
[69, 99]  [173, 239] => 1.15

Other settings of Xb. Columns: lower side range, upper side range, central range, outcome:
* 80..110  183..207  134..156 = -2.0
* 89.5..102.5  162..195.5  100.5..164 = 1.7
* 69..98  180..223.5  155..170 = -1.1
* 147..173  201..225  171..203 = 0.6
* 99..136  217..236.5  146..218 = -1.6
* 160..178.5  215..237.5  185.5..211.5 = 0.5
